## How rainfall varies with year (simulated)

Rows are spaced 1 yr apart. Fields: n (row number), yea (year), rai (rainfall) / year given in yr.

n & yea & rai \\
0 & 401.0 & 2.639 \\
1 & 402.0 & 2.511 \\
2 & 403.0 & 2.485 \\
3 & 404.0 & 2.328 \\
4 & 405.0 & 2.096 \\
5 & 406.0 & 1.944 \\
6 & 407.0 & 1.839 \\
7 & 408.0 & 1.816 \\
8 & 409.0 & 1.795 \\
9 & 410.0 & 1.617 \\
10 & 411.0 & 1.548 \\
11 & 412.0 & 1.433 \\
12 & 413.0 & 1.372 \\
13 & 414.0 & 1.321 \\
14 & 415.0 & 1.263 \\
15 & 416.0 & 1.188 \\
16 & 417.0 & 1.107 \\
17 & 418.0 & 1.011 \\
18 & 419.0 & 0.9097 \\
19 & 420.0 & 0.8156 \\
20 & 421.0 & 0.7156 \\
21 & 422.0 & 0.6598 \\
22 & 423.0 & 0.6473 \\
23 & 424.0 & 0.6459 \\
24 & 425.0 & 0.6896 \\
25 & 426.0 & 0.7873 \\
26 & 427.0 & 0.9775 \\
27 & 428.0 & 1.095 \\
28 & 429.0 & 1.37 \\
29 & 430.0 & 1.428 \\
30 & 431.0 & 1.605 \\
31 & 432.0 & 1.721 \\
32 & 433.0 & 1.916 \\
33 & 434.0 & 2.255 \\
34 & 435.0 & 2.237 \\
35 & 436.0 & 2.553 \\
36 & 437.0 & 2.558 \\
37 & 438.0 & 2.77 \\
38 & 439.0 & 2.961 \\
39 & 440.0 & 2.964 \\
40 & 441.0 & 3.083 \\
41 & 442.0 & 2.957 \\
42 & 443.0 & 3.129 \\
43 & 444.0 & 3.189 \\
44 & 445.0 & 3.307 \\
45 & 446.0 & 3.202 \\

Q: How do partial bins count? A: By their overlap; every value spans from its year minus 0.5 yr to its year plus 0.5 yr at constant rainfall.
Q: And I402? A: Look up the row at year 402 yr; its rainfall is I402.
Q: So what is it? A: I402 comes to 2.511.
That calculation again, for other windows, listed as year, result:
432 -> 1.721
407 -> 1.839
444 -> 3.189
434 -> 2.255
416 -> 1.188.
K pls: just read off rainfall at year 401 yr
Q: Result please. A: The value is 2.639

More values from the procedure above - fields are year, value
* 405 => 2.096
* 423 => 0.6473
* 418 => 1.011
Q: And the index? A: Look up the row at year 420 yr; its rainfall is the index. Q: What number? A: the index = 0.8156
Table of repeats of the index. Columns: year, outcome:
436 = 2.553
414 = 1.321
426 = 0.7873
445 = 3.307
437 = 2.558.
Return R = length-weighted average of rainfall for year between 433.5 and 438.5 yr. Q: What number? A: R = 2.47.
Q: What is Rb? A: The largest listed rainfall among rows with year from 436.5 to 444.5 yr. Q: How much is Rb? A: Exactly 3.189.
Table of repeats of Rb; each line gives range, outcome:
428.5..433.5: 1.916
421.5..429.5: 1.37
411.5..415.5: 1.433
